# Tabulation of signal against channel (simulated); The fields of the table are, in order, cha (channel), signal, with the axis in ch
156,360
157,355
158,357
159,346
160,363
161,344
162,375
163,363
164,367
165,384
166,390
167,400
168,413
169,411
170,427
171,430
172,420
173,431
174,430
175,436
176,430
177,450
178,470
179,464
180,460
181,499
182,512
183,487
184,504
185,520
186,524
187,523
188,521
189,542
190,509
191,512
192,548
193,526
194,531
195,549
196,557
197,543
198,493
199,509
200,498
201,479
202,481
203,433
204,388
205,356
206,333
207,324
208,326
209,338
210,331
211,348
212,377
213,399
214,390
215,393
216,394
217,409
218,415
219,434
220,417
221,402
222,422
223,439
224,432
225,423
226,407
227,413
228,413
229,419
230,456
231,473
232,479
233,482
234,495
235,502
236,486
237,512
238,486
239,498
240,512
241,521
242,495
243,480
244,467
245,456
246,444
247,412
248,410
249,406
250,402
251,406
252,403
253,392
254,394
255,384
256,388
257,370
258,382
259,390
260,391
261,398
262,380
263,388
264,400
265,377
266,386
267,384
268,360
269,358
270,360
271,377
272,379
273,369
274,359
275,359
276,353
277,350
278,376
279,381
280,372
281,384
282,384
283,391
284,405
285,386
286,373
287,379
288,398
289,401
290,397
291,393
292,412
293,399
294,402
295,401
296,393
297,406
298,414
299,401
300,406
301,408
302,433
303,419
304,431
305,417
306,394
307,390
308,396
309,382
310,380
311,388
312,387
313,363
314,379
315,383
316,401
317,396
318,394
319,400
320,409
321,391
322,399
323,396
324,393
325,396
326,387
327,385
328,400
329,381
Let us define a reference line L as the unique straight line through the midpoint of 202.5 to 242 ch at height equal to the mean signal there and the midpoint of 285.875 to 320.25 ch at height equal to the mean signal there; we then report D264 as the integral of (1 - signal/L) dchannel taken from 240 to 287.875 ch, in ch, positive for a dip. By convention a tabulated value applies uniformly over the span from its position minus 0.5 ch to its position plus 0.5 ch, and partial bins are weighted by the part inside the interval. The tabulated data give 1.7 ch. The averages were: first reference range 423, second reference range 398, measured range 396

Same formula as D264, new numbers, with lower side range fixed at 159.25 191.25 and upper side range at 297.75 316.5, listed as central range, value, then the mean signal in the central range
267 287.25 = 1.8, 373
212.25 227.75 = 0.6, 412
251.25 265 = 0.9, 389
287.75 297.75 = 0.1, 401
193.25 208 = -0.7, 459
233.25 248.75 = -2.0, 477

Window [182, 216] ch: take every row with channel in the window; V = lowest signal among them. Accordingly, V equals 324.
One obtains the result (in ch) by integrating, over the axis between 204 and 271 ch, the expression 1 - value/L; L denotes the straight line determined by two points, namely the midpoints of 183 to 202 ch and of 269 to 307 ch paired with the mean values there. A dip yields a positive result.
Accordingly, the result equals 6.4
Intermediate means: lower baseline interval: 520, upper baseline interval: 390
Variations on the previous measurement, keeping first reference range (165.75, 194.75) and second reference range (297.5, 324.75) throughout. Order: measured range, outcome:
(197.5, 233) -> 3.1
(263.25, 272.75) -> 1.1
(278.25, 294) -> 0.8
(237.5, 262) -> 0.4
